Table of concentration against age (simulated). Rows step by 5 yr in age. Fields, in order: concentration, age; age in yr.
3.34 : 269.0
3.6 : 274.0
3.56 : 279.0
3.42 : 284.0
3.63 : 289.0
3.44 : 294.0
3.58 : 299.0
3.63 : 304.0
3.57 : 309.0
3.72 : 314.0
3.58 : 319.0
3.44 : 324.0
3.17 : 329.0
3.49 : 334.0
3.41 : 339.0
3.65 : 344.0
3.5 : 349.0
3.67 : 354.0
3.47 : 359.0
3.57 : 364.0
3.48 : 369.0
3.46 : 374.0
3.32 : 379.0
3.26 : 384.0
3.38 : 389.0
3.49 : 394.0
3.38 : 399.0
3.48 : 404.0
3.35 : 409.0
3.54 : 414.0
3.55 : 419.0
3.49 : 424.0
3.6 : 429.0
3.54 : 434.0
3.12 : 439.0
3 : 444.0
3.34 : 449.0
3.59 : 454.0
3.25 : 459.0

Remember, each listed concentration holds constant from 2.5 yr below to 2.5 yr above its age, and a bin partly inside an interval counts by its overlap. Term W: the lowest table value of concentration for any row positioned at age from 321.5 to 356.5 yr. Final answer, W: 3.17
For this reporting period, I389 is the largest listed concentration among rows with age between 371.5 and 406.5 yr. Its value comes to 3.49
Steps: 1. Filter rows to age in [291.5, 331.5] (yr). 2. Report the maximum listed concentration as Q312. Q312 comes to 3.72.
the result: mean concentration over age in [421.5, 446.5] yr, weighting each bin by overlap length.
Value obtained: 3.35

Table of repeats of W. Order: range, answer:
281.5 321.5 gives 3.42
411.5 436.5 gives 3.49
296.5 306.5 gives 3.58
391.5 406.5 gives 3.38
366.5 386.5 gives 3.26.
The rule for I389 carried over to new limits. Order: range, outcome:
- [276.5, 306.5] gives 3.63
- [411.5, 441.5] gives 3.6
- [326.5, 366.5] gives 3.67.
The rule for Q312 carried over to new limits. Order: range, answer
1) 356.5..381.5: 3.57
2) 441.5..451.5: 3.34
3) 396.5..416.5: 3.54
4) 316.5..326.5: 3.58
